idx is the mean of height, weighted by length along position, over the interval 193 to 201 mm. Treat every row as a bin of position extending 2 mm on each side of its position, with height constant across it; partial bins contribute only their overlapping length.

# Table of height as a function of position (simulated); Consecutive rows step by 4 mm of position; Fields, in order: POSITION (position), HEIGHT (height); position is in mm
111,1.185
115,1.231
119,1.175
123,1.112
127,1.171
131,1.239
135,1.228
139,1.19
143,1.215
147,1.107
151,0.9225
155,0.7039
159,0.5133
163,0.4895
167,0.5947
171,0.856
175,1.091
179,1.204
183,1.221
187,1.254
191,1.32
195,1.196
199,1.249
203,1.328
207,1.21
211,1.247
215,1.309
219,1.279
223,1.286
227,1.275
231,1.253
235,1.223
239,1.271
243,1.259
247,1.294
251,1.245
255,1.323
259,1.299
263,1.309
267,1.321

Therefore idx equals 1.22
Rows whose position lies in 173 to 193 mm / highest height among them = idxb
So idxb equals 1.32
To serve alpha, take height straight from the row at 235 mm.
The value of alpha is 1.223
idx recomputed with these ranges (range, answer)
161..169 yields 0.542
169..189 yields 1.13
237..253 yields 1.27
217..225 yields 1.28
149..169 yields 0.645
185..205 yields 1.27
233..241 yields 1.25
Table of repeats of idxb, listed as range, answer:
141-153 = 1.215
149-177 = 1.091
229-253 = 1.294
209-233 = 1.309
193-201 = 1.249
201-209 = 1.328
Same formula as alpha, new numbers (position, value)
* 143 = 1.215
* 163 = 0.4895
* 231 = 1.253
